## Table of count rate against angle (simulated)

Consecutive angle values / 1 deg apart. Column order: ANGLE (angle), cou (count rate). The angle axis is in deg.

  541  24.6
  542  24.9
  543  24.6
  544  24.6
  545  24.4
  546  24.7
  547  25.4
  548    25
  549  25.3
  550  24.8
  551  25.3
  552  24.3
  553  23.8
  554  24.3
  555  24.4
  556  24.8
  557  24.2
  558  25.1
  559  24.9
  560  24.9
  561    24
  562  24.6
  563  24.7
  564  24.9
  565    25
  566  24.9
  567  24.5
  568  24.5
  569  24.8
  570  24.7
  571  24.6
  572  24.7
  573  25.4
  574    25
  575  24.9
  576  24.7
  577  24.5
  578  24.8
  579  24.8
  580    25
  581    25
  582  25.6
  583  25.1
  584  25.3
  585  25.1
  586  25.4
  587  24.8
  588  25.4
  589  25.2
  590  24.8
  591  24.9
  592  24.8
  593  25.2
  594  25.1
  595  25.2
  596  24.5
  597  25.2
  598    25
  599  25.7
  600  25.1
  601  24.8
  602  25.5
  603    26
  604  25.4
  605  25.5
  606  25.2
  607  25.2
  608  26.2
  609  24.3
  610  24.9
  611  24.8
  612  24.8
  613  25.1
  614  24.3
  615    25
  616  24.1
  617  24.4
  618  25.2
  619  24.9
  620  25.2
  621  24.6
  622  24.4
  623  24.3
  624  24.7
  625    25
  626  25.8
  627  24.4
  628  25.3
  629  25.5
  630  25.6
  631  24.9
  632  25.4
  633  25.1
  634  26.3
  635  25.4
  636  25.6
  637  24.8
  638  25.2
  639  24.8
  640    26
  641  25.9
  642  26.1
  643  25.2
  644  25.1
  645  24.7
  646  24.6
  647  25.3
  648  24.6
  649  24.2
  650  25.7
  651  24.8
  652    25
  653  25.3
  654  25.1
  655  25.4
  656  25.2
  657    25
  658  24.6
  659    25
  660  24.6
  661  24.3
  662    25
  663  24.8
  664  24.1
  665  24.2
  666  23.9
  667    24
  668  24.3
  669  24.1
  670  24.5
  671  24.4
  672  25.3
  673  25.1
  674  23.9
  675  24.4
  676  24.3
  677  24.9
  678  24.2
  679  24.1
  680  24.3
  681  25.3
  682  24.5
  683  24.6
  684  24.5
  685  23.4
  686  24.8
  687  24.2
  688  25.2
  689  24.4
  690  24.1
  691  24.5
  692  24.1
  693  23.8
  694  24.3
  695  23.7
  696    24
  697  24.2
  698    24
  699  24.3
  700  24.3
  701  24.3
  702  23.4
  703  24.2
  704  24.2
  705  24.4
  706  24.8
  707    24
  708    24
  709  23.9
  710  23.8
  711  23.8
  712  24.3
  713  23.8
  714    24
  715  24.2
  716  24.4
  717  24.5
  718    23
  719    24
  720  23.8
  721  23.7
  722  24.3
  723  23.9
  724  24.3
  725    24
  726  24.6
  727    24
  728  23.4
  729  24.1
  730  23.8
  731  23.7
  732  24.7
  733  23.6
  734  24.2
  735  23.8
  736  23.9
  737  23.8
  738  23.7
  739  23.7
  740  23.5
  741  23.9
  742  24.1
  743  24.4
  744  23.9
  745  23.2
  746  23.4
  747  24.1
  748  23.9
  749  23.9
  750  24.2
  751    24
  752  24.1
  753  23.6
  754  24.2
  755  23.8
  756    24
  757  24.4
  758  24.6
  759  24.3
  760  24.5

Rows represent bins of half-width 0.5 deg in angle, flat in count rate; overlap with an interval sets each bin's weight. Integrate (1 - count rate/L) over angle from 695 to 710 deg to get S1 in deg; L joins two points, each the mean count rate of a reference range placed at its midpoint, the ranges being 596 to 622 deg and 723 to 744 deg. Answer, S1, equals 0.07 deg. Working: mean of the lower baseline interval 25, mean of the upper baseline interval 24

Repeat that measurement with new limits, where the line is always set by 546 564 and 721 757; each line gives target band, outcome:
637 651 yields -0.5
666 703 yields -0.2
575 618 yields -0.9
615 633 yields -0.4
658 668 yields -0.1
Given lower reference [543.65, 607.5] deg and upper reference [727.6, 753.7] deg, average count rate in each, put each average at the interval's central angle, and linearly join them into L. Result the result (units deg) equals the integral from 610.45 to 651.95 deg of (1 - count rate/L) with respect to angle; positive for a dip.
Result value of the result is -0.8 deg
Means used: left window 24.9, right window 23.9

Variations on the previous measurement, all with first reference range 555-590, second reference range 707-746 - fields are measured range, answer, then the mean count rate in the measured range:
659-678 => -0.13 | 24.5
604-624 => -0.21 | 24.9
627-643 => -0.61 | 25.4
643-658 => -0.37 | 25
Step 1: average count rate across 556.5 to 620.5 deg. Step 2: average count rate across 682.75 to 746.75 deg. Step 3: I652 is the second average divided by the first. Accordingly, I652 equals 0.96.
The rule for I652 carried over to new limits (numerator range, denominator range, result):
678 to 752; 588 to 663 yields 0.96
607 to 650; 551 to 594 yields 1.01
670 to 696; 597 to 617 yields 0.97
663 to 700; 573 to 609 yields 0.97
